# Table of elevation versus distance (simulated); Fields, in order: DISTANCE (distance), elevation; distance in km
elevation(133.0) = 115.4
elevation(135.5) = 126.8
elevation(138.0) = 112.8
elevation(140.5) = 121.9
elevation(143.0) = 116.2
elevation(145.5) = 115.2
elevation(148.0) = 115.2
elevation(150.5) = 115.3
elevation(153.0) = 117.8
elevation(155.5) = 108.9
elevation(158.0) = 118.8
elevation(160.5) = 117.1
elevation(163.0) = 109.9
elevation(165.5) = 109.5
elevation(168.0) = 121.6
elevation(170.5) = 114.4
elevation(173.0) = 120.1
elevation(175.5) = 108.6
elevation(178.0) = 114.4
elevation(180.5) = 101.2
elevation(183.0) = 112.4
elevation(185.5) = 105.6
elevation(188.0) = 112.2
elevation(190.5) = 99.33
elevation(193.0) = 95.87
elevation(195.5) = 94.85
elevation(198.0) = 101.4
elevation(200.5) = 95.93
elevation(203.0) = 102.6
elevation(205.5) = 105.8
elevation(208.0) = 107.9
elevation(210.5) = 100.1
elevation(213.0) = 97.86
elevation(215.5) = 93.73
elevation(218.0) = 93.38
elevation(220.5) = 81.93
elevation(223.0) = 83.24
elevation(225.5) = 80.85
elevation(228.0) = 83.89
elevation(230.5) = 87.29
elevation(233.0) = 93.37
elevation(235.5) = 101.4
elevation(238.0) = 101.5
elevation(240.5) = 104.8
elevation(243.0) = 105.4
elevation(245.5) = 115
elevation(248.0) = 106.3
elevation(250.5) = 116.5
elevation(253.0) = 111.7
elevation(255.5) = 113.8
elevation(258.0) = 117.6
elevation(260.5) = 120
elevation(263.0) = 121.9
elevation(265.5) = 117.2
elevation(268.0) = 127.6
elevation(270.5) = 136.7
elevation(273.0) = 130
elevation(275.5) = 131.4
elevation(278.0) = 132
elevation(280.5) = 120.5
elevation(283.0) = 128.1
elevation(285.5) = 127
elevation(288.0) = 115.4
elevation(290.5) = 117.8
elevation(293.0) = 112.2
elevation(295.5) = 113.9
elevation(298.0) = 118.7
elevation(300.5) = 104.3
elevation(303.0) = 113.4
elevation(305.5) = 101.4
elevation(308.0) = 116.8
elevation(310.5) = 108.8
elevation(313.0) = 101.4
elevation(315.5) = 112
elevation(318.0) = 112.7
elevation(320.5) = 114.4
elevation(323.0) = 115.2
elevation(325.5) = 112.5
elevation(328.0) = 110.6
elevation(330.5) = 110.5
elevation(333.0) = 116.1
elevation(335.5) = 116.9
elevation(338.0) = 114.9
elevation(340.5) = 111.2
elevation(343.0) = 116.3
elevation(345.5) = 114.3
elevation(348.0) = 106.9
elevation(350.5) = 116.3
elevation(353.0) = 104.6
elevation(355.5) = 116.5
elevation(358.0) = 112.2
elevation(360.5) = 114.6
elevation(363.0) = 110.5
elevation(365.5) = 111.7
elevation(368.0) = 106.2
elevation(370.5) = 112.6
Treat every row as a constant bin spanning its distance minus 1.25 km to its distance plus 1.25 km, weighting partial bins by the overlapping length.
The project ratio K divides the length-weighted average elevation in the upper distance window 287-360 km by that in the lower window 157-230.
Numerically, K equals 1.09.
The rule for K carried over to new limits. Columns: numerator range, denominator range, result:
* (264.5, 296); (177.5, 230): 1.27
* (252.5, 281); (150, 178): 1.08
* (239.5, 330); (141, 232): 1.11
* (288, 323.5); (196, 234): 1.19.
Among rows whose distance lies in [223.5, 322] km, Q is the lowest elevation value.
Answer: 80.85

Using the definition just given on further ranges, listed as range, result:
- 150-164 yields 108.9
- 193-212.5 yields 94.85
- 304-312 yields 101.4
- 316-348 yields 106.9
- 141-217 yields 93.73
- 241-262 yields 105.4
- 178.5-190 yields 101.2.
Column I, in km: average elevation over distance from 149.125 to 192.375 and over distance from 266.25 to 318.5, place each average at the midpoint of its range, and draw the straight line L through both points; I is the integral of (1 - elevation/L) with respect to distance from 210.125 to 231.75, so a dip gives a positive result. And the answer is 4.9 km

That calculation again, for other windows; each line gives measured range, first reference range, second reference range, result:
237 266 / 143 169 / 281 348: 0.39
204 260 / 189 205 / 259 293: 5.02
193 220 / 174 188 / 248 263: 3.04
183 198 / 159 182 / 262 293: 1.66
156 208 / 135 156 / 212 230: -2.79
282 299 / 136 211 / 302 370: -1.16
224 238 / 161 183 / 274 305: 3.09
